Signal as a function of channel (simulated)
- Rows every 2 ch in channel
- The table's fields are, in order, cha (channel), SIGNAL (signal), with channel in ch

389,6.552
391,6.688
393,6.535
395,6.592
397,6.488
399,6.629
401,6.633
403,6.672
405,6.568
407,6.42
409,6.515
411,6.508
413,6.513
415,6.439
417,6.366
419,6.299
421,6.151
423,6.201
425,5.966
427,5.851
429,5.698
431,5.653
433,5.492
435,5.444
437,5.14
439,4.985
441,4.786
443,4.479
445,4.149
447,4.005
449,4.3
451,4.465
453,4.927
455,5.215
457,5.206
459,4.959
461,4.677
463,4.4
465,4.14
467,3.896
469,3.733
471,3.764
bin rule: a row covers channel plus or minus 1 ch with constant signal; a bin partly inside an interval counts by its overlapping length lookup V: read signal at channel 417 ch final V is 6.366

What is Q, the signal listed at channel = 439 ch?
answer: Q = 4.985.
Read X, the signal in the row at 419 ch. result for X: 6.299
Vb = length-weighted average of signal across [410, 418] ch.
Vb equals 6.46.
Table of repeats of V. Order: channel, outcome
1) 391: 6.688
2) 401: 6.633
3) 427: 5.851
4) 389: 6.552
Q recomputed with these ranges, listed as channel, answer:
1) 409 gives 6.515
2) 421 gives 6.151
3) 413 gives 6.513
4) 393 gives 6.535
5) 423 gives 6.201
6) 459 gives 4.959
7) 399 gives 6.629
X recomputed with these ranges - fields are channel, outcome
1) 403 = 6.672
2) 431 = 5.653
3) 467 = 3.896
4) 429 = 5.698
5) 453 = 4.927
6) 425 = 5.966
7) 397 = 6.488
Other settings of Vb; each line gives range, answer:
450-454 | 4.7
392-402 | 6.58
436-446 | 4.71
